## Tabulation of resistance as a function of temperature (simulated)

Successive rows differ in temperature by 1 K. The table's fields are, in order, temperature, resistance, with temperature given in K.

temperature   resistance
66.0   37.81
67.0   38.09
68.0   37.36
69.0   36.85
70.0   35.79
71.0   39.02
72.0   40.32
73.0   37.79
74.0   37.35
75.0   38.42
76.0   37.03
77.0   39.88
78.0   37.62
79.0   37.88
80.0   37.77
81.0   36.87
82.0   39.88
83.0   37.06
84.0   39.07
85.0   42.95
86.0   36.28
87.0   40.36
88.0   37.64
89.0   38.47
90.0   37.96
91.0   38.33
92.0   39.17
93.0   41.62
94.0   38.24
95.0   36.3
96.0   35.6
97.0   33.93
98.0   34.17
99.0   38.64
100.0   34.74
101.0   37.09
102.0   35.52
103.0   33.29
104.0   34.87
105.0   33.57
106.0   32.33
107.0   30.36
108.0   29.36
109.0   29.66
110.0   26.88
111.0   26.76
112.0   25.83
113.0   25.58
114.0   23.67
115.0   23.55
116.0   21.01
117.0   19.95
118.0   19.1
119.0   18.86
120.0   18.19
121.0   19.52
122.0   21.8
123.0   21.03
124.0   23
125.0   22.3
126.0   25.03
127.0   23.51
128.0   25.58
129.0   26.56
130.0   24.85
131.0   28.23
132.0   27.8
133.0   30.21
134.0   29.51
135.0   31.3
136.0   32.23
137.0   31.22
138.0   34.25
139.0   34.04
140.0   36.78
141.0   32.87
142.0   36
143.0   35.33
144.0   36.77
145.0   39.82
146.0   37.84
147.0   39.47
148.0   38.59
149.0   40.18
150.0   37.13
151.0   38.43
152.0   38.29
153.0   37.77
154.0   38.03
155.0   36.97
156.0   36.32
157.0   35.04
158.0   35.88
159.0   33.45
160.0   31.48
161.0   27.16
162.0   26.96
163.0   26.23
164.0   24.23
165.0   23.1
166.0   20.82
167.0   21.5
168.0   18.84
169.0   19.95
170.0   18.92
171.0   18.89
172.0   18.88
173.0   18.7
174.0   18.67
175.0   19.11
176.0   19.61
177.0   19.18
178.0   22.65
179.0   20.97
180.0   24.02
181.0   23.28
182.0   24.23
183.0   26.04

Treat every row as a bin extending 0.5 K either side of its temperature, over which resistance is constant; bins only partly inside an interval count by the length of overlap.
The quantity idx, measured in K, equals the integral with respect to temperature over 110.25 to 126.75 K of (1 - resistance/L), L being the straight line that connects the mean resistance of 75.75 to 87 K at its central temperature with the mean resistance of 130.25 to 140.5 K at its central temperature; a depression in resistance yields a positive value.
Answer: 5.6 K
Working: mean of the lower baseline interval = 38.5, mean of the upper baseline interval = 31.4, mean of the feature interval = 22.3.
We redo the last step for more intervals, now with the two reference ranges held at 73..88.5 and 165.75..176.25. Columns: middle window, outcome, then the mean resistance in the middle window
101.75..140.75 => 3.3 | 27.1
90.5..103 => -0.6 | 36.8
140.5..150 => -4.8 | 37.4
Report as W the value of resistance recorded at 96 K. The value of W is 35.6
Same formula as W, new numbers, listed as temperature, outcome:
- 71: 39.02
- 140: 36.78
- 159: 33.45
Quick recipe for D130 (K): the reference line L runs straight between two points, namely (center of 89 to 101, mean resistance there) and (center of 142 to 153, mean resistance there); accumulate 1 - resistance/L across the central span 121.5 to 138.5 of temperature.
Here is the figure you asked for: 4.9 K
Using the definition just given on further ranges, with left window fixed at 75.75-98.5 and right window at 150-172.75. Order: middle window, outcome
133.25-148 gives -1.8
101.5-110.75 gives 1.0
